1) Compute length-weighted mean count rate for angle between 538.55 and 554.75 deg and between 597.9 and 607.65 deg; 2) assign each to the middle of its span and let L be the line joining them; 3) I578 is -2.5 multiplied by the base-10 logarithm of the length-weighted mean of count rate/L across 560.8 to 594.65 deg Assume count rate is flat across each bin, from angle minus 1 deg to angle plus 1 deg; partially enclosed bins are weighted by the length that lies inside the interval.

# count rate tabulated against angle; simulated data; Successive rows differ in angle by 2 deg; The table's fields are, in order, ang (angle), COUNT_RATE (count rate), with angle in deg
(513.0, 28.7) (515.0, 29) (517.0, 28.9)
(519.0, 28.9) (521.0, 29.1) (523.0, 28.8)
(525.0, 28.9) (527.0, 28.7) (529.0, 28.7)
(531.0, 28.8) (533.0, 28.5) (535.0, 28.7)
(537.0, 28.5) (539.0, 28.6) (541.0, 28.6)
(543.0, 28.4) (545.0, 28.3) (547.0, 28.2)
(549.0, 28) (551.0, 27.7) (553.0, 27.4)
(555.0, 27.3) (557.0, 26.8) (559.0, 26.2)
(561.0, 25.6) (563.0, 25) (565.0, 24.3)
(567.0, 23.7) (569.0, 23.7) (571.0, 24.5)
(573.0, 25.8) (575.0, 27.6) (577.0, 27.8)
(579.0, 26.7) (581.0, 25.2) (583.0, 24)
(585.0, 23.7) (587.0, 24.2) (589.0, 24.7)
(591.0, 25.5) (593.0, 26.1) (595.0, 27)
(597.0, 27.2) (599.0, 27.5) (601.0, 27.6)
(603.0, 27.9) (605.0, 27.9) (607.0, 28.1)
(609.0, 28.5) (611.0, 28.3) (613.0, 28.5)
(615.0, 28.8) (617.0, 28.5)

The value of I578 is 0.111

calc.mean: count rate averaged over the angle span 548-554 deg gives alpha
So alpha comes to 27.7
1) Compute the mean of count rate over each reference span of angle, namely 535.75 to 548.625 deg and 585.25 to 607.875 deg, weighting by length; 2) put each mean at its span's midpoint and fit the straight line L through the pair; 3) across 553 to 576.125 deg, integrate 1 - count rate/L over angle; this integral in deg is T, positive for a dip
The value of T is 1.73 deg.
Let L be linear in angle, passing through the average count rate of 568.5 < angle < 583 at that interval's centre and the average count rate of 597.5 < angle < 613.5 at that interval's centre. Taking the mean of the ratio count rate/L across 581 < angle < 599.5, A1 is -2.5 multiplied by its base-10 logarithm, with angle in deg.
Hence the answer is 0.06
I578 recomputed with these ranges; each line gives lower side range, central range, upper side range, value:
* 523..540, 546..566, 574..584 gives 0.03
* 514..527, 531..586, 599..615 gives 0.08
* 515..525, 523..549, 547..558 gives -0.01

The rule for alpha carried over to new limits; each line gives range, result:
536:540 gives 28.6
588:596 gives 25.8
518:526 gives 28.9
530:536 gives 28.7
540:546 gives 28.4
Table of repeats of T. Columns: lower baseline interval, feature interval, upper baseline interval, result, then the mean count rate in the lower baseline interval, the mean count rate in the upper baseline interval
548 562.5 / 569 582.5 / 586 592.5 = -0.2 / 26.9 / 24.9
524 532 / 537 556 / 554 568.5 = -0.8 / 28.8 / 25.5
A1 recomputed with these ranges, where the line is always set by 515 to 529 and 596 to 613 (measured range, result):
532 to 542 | 0.00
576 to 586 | 0.11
